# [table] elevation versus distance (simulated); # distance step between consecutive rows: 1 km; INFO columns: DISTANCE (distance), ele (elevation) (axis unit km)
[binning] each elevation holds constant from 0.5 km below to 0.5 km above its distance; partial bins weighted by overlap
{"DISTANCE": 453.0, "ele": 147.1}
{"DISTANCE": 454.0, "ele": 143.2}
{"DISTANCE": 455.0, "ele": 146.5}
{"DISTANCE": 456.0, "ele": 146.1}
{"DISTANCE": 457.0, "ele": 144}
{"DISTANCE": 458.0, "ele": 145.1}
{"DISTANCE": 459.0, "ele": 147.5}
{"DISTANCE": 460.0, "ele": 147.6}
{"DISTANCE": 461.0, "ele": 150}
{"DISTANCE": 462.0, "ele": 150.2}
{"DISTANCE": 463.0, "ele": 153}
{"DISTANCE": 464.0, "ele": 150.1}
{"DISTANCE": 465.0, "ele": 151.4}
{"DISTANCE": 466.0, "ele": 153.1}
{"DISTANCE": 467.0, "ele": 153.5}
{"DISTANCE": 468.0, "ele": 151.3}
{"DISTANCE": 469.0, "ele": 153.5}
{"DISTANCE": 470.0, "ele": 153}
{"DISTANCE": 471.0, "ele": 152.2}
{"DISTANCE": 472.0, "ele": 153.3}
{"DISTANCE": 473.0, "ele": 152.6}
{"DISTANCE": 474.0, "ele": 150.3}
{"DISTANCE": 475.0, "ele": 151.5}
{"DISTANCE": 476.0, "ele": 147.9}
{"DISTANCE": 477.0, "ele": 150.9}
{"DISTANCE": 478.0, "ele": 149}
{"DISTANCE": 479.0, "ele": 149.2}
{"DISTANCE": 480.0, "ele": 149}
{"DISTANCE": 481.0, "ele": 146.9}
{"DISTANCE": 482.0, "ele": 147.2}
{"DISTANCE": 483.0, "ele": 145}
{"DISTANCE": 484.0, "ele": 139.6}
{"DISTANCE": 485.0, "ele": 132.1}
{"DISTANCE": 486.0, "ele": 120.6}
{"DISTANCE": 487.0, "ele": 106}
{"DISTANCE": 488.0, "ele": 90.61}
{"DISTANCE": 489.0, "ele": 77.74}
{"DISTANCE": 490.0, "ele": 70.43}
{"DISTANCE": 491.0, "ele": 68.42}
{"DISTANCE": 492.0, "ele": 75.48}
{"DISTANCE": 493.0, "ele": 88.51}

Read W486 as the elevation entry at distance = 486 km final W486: 120.6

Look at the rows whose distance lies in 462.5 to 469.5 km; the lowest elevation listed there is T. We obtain 150.1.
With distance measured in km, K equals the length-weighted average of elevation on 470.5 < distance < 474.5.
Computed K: 152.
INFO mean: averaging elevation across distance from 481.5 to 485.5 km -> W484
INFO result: 141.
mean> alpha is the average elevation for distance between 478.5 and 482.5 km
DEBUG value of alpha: 148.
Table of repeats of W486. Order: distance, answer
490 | 70.43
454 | 143.2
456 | 146.1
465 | 151.4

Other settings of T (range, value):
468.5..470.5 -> 153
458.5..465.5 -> 147.5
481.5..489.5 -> 77.74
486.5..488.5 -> 90.61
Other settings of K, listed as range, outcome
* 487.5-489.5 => 84.2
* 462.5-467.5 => 152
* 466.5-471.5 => 153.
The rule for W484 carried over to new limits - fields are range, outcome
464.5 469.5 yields 153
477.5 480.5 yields 149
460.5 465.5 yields 151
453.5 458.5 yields 145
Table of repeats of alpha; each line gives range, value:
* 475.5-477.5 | 149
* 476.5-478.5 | 150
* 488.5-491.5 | 72.2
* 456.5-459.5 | 146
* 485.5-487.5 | 113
